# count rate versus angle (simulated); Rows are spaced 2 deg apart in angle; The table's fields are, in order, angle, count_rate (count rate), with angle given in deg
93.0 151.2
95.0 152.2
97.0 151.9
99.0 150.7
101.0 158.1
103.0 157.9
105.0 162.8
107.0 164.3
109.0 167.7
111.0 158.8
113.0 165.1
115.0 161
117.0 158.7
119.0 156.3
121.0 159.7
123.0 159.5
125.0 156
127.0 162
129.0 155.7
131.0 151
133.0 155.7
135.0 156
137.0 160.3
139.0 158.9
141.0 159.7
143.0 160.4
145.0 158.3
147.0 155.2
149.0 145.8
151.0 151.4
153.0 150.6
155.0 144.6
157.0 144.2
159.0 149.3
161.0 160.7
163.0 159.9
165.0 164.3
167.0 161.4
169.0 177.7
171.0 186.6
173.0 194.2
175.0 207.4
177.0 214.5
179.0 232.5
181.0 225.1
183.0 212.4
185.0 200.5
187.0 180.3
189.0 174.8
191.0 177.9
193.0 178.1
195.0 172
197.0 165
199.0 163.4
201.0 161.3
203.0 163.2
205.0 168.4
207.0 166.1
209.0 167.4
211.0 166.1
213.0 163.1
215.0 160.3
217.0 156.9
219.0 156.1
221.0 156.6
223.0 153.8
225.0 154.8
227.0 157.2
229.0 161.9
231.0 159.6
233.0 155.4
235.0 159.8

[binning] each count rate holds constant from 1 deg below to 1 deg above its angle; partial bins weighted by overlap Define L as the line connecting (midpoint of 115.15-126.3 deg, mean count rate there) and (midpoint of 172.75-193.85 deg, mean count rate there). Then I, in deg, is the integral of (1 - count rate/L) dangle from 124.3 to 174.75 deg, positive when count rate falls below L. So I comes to 5.0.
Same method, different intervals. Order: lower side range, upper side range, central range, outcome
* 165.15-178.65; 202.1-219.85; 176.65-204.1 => -1.29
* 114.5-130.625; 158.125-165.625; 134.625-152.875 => 0.27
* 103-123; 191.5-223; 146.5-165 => 1.22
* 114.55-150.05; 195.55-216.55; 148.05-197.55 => -4.96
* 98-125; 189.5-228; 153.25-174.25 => -0.30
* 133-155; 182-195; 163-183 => -2.19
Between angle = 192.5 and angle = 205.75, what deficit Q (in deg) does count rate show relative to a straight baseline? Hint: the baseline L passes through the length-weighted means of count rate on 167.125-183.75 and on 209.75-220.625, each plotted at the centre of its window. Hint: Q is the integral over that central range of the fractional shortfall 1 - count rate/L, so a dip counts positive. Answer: 0.8 deg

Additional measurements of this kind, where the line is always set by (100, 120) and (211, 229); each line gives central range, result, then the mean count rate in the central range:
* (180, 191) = -2.6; 197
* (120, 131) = 0.2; 158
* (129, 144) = 0.3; 157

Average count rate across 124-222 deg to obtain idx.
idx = 169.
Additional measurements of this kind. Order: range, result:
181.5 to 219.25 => 172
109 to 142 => 159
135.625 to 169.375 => 156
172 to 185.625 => 213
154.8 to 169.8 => 158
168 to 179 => 199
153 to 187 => 182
